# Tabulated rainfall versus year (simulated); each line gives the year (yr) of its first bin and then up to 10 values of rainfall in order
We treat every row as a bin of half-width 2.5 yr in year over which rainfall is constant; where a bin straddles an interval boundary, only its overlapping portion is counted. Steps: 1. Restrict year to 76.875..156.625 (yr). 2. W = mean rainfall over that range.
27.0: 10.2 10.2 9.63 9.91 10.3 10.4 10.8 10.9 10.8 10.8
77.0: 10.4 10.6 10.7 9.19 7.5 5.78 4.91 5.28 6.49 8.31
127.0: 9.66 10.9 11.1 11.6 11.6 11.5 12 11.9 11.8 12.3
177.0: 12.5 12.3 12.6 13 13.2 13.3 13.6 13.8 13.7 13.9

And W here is 9.13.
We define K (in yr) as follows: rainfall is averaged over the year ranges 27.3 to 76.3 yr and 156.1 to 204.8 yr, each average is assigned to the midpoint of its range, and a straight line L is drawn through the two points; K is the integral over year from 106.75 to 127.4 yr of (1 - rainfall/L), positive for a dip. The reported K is 8.3 yr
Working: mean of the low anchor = 10.4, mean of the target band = 6.87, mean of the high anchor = 12.5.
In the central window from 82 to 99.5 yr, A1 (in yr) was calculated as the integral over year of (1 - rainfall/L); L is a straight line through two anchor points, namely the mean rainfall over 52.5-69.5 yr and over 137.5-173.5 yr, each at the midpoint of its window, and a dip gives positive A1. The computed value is 2.7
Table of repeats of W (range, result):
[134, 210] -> 12.3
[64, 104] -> 9.54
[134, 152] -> 11.4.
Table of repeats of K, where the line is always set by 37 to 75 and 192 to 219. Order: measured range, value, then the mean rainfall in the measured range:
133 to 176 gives 2.5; 11.7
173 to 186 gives 0.5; 12.4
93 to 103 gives 3.7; 7.15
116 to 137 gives 4.7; 9.28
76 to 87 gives 0.4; 10.6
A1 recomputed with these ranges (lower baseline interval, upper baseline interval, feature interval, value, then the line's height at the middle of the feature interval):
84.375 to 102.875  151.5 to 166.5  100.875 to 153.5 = 7.8 yr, 10.2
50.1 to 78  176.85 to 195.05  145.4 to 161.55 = 0.5 yr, 12.1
